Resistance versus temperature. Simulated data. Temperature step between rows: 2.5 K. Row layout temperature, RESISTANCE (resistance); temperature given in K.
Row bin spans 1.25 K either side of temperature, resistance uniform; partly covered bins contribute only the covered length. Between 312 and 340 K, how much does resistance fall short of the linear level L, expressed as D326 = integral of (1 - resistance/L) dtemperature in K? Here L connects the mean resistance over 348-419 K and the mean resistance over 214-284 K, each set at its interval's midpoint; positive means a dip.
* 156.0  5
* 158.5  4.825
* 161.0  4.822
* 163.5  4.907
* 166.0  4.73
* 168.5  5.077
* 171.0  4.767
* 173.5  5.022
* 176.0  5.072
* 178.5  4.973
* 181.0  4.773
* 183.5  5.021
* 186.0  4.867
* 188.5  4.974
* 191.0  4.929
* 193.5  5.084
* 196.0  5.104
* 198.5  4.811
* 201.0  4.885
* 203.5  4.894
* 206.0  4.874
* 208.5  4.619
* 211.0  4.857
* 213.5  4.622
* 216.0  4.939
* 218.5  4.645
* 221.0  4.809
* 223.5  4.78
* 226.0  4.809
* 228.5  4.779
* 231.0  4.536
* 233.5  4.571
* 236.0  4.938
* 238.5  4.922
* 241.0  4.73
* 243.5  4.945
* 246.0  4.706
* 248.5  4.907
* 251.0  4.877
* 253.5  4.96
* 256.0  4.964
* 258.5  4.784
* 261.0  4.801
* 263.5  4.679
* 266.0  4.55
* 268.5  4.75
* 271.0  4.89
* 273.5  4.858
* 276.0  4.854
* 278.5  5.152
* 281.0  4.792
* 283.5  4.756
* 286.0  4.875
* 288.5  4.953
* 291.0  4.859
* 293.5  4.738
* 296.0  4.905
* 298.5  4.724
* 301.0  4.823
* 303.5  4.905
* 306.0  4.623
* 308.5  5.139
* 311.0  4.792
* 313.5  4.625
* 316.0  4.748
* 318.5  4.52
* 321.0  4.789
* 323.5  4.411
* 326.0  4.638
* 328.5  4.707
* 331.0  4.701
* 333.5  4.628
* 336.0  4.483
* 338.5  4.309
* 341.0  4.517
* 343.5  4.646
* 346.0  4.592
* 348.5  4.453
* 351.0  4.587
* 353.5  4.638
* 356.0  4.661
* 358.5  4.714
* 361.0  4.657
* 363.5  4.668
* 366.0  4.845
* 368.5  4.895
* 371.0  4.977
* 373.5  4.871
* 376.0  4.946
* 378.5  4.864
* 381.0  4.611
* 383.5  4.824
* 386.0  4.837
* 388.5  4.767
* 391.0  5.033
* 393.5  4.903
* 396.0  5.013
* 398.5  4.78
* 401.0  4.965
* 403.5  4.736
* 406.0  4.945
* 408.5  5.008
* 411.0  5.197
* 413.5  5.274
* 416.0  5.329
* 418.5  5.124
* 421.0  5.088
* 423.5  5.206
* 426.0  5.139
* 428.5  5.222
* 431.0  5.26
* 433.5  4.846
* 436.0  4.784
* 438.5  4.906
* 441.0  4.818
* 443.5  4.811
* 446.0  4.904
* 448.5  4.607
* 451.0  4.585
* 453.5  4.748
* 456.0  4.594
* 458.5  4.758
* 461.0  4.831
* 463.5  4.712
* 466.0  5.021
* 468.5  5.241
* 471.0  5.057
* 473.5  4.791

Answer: 1.42 K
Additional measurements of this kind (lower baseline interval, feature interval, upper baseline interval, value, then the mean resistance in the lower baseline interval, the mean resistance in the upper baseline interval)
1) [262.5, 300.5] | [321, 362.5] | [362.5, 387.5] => 2.1 K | 4.82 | 4.83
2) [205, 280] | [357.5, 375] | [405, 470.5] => 0.3 K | 4.8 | 4.96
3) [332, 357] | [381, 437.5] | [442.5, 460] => -4.3 K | 4.55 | 4.72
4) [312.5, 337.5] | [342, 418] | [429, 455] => -1.9 K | 4.62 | 4.84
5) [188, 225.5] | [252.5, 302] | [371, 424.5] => 0.6 K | 4.85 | 4.97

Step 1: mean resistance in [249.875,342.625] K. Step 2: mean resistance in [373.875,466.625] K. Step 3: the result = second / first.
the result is 1.0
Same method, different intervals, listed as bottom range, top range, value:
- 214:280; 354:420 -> 1.02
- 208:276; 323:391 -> 0.98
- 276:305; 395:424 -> 1.04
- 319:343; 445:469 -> 1.05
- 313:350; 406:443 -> 1.11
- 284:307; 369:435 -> 1.03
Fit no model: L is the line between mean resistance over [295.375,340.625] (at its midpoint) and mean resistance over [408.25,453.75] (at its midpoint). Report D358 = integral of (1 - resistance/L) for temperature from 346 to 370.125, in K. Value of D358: 0.6 K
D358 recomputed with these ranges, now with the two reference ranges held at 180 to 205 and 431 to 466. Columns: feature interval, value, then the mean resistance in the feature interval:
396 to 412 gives -0.4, 4.94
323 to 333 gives 0.5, 4.63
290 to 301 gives 0.2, 4.81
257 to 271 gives 0.5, 4.73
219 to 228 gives 0.2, 4.78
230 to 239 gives 0.3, 4.73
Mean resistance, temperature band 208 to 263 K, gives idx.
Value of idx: 4.8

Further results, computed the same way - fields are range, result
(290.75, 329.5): 4.74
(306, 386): 4.69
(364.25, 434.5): 4.98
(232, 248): 4.8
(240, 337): 4.78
